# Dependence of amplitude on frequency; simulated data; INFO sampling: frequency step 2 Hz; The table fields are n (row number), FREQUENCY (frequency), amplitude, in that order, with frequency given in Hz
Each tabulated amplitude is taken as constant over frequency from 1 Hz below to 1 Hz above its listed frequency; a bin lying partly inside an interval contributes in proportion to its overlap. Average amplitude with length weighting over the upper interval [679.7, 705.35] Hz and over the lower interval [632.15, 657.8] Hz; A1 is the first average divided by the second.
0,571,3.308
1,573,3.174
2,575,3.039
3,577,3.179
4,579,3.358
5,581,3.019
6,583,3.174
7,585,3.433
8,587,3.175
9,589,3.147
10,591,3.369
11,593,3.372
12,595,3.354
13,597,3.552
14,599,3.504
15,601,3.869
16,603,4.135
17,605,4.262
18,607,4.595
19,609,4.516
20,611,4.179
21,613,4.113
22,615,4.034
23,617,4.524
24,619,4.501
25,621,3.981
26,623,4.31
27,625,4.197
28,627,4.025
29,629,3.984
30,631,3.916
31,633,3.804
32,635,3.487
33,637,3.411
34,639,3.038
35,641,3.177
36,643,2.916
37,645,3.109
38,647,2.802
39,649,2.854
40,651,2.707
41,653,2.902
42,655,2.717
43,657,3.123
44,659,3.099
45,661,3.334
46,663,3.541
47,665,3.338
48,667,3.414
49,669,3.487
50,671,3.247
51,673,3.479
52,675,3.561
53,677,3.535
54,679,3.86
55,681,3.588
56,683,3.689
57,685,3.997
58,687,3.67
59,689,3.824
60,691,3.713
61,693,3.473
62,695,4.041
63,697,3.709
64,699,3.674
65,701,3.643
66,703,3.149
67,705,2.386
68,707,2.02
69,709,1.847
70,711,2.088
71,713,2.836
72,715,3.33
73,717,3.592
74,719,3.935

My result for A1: 1.18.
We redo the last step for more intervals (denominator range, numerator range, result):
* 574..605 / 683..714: 0.95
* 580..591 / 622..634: 1.26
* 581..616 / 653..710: 0.90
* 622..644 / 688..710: 0.88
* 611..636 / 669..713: 0.82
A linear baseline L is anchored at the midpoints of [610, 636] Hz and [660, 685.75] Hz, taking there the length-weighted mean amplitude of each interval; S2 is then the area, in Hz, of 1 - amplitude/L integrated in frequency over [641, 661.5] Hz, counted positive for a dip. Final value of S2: 4.4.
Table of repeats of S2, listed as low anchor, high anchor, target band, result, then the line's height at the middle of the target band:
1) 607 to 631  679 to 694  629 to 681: 8.6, 3.95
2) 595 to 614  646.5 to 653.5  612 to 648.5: -4.0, 3.35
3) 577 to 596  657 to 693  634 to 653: 2.2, 3.44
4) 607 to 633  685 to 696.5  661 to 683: 2.1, 3.88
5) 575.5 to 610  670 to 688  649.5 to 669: 2.6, 3.62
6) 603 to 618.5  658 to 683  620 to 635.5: 0.4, 4.07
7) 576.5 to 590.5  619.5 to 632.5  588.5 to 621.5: -2.6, 3.65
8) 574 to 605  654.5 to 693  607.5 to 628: -4.8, 3.44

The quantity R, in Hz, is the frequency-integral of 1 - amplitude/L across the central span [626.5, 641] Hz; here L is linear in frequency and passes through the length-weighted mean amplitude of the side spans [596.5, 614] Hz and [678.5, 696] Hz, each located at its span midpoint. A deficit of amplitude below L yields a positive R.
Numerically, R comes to 1.3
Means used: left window 4.1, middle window 3.62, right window 3.76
